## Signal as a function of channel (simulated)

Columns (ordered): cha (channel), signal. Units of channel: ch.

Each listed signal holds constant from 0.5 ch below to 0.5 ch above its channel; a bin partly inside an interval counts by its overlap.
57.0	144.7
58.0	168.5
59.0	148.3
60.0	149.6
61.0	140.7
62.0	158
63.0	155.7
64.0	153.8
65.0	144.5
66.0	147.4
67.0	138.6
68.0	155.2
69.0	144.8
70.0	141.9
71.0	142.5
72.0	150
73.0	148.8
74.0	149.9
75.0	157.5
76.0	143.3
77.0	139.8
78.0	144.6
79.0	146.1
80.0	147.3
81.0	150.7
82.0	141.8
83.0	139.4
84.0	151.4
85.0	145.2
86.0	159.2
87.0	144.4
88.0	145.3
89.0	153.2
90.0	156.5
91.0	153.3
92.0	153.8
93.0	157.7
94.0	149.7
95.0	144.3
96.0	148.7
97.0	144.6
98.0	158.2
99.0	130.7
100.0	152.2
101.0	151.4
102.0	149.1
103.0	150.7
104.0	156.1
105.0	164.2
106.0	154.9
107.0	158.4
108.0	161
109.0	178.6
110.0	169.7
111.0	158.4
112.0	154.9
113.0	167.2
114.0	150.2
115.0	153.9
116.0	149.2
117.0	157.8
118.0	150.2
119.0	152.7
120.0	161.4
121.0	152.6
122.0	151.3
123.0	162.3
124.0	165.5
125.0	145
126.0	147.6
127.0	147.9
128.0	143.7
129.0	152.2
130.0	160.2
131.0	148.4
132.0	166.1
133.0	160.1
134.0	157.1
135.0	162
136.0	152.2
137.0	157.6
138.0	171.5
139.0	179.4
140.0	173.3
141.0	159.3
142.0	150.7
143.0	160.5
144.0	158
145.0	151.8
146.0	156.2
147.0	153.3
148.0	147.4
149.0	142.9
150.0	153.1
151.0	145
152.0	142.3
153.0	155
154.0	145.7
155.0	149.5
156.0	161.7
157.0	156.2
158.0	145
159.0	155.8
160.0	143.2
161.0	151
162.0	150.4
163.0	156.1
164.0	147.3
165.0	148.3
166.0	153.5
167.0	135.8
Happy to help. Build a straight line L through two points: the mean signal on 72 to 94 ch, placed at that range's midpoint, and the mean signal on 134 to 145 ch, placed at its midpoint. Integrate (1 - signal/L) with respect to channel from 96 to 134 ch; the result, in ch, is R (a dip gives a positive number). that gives 0.3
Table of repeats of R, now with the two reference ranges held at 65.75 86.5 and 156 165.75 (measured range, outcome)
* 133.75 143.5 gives -0.82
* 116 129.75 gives -0.36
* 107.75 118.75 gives -0.76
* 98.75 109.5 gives -0.54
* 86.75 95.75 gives -0.21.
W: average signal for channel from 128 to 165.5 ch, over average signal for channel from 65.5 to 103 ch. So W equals 1.04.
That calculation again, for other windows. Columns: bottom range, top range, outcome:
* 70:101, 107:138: 1.06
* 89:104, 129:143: 1.07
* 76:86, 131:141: 1.12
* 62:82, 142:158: 1.03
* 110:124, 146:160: 0.96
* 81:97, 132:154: 1.05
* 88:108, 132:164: 1.02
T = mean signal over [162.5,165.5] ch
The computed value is 151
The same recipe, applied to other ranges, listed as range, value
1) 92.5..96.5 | 150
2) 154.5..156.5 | 156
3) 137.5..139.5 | 175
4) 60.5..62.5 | 149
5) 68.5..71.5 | 143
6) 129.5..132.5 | 158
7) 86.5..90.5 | 150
